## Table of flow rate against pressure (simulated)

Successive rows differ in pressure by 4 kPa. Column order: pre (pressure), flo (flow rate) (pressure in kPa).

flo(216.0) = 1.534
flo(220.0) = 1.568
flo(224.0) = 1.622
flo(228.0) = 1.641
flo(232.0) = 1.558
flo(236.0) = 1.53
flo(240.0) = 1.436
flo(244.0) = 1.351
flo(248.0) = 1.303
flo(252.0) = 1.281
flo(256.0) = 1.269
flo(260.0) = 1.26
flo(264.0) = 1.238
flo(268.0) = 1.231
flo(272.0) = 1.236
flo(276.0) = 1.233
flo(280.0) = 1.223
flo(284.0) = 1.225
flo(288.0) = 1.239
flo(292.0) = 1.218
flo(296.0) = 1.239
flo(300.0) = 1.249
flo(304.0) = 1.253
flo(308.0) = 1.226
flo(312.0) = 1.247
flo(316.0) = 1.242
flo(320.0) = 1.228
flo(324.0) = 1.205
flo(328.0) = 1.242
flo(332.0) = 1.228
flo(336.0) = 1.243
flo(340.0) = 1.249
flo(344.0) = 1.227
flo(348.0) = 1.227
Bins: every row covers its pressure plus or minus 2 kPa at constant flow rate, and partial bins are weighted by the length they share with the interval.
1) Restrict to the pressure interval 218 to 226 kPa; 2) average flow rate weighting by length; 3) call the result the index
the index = 1.6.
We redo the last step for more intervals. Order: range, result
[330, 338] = 1.24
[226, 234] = 1.6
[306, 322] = 1.24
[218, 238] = 1.58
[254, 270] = 1.25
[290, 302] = 1.24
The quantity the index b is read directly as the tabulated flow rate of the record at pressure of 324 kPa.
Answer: 1.205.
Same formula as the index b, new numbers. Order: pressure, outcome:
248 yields 1.303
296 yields 1.239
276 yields 1.233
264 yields 1.238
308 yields 1.226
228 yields 1.641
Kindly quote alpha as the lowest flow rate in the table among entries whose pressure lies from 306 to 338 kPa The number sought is 1.205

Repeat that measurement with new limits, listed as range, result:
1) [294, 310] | 1.226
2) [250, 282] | 1.223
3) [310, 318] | 1.242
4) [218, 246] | 1.351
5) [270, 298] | 1.218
